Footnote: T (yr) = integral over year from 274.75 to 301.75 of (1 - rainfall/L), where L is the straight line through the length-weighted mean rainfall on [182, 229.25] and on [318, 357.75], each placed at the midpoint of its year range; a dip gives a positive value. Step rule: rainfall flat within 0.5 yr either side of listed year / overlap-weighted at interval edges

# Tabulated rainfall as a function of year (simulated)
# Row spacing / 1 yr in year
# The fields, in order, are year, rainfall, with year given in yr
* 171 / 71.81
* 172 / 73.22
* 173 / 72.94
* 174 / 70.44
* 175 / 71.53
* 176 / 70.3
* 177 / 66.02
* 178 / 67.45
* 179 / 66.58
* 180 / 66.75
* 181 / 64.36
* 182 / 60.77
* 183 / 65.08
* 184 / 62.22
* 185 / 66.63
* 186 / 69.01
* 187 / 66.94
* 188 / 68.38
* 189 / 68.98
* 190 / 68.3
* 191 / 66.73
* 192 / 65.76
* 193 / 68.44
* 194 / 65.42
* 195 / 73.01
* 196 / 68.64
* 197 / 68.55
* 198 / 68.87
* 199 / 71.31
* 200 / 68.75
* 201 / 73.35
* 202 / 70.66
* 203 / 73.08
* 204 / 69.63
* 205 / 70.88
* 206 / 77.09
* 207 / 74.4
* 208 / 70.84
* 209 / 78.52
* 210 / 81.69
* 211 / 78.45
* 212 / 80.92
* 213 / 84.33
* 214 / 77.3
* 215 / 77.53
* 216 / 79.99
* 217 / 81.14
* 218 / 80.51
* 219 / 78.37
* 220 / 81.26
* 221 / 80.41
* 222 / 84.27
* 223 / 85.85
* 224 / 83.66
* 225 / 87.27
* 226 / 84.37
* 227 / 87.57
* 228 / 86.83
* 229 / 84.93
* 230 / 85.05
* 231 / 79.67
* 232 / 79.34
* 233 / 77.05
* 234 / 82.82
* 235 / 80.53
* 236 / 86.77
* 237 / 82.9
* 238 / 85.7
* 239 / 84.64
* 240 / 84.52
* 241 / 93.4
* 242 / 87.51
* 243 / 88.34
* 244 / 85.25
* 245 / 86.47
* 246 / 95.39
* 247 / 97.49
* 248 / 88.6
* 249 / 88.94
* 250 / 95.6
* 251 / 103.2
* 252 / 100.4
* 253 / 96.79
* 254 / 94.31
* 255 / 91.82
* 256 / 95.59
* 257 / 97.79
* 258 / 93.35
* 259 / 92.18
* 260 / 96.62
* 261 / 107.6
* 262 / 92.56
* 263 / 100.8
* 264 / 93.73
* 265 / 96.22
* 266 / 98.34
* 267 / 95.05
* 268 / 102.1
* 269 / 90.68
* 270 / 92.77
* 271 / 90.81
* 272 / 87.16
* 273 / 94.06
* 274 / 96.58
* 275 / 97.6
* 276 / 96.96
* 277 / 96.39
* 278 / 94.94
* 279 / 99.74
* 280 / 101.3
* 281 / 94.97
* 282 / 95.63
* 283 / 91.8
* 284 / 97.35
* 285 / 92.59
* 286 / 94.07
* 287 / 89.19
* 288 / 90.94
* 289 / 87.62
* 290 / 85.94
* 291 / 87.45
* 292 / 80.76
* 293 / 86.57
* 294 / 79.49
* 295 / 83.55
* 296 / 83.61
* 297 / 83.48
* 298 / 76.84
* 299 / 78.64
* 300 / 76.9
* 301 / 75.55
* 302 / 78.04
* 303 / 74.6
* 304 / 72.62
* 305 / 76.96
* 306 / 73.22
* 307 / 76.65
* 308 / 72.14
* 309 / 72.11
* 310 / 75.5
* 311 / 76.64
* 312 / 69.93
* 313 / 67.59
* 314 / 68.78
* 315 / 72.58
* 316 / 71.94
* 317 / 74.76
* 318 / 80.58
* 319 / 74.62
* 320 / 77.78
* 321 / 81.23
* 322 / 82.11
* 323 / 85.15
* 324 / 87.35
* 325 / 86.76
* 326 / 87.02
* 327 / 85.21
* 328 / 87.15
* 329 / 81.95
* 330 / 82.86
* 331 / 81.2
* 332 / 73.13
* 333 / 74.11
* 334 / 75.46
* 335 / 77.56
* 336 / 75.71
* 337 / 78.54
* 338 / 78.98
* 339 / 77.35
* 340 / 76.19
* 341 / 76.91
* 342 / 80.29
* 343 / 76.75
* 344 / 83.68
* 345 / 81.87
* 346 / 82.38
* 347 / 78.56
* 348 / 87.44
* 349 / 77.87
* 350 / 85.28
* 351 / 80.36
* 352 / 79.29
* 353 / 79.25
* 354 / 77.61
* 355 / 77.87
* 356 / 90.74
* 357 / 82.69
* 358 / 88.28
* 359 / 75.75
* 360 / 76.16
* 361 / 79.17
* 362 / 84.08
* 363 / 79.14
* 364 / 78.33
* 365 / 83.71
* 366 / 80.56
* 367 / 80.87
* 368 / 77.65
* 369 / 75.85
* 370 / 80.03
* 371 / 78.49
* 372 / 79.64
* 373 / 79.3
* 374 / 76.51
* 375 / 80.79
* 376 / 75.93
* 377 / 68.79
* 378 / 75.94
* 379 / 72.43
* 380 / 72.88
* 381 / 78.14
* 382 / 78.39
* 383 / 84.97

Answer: -3.5 yr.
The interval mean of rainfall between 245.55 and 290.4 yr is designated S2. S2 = 95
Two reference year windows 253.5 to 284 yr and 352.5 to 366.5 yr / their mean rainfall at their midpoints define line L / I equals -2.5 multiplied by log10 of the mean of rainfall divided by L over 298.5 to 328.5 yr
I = 0.14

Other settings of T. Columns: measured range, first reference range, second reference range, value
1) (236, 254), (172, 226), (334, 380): -3.87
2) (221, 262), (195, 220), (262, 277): -1.41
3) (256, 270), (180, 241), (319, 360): -3.33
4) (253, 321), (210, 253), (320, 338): -2.97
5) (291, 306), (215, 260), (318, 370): 0.77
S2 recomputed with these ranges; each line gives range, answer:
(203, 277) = 87.6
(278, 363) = 81.2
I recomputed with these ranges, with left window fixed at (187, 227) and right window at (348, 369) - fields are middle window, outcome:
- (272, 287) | -0.22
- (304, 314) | 0.08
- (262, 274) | -0.22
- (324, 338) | -0.01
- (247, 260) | -0.23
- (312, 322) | 0.07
